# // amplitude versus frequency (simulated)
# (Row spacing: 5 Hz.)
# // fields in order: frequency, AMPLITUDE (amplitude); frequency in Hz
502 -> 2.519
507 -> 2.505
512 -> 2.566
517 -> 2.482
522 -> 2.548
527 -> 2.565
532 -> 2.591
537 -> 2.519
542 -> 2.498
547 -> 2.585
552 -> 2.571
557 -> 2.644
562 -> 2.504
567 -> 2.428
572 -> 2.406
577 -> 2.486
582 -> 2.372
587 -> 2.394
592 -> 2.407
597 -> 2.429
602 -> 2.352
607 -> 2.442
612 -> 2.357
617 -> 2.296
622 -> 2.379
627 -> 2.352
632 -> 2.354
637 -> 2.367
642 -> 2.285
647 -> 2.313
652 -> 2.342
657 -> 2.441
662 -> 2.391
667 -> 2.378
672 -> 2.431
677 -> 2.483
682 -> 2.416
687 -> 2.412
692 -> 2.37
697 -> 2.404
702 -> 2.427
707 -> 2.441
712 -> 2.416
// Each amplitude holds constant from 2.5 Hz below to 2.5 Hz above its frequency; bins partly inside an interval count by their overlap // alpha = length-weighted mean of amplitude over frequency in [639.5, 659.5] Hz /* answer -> 2.35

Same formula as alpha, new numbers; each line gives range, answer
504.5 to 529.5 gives 2.53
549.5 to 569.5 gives 2.54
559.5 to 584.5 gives 2.44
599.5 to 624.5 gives 2.37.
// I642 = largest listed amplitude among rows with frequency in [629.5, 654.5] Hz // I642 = 2.367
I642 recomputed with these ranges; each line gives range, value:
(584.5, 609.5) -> 2.442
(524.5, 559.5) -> 2.644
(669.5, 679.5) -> 2.483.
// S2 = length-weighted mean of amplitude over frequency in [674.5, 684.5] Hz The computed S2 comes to 2.45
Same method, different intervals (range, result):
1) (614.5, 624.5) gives 2.34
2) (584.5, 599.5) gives 2.41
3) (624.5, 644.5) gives 2.34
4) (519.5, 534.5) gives 2.57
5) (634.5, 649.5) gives 2.32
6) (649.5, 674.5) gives 2.4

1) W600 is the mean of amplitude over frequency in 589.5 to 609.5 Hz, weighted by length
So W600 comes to 2.41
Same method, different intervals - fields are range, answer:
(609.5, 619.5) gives 2.33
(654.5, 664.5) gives 2.42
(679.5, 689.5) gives 2.41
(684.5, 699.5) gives 2.4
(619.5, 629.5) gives 2.37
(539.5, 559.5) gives 2.57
